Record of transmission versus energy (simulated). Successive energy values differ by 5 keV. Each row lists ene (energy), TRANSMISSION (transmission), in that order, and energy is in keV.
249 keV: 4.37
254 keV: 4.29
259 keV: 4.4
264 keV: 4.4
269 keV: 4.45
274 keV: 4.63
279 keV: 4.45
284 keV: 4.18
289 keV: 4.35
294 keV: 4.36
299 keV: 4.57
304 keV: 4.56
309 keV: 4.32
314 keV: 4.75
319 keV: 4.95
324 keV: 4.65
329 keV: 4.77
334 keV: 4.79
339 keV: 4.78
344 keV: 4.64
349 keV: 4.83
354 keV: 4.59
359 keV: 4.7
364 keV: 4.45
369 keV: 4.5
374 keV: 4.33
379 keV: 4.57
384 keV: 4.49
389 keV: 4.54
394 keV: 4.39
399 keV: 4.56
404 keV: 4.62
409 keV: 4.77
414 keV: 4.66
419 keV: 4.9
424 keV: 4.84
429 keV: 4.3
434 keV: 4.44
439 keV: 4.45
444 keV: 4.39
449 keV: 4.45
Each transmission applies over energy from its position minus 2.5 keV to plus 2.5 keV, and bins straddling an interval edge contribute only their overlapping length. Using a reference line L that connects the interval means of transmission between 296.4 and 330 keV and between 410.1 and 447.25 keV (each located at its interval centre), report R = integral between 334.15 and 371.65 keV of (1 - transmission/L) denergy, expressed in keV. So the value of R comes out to -0.2 keV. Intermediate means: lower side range 4.65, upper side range 4.57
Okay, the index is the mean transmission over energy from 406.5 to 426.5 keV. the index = 4.79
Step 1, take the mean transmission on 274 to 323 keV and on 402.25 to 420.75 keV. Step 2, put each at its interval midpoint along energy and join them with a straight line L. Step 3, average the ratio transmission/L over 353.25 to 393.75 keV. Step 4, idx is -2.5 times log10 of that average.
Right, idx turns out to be 0.04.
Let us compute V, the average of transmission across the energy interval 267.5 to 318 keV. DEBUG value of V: 4.48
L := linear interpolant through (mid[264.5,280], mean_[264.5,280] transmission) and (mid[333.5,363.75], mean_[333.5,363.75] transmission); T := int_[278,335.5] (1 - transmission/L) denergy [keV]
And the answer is 0.43 keV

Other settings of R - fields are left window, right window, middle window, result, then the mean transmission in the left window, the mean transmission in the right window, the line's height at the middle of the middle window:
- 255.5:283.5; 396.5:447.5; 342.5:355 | -0.5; 4.44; 4.59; 4.52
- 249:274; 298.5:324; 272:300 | 0.7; 4.41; 4.64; 4.52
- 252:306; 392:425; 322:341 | -0.9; 4.42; 4.67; 4.52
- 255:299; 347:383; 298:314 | -0.2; 4.41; 4.56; 4.46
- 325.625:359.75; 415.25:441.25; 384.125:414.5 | 0.4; 4.73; 4.59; 4.64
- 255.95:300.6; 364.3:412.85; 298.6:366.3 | -3.0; 4.42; 4.53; 4.47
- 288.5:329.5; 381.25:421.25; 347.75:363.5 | -0.2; 4.59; 4.61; 4.6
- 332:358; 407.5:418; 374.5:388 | 0.7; 4.72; 4.74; 4.73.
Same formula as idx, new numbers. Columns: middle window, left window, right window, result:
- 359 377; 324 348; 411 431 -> 0.06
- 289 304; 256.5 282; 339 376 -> 0.01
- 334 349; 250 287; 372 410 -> -0.06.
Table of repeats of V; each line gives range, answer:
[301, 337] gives 4.68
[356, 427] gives 4.59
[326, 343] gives 4.76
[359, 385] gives 4.49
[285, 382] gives 4.6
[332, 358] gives 4.72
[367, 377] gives 4.42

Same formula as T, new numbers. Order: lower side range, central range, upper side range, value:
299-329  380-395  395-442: 0.4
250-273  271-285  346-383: -0.1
